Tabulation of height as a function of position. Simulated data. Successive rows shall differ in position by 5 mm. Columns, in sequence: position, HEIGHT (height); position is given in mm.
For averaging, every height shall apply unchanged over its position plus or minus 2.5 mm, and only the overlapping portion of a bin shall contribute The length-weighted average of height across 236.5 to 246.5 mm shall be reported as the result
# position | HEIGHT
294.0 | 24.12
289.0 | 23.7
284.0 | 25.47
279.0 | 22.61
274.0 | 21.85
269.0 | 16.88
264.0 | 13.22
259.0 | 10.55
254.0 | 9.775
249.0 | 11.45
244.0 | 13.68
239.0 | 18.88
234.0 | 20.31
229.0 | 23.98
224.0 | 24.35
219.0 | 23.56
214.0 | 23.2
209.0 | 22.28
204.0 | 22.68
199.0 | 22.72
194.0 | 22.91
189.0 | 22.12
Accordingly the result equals 16.3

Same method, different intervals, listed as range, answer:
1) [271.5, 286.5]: 23.3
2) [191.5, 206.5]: 22.8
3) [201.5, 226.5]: 23.2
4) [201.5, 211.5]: 22.5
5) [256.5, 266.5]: 11.9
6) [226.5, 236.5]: 22.1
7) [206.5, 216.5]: 22.7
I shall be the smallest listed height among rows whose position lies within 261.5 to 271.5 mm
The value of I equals 13.22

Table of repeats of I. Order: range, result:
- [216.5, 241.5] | 18.88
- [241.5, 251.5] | 11.45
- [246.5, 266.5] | 9.775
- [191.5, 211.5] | 22.28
